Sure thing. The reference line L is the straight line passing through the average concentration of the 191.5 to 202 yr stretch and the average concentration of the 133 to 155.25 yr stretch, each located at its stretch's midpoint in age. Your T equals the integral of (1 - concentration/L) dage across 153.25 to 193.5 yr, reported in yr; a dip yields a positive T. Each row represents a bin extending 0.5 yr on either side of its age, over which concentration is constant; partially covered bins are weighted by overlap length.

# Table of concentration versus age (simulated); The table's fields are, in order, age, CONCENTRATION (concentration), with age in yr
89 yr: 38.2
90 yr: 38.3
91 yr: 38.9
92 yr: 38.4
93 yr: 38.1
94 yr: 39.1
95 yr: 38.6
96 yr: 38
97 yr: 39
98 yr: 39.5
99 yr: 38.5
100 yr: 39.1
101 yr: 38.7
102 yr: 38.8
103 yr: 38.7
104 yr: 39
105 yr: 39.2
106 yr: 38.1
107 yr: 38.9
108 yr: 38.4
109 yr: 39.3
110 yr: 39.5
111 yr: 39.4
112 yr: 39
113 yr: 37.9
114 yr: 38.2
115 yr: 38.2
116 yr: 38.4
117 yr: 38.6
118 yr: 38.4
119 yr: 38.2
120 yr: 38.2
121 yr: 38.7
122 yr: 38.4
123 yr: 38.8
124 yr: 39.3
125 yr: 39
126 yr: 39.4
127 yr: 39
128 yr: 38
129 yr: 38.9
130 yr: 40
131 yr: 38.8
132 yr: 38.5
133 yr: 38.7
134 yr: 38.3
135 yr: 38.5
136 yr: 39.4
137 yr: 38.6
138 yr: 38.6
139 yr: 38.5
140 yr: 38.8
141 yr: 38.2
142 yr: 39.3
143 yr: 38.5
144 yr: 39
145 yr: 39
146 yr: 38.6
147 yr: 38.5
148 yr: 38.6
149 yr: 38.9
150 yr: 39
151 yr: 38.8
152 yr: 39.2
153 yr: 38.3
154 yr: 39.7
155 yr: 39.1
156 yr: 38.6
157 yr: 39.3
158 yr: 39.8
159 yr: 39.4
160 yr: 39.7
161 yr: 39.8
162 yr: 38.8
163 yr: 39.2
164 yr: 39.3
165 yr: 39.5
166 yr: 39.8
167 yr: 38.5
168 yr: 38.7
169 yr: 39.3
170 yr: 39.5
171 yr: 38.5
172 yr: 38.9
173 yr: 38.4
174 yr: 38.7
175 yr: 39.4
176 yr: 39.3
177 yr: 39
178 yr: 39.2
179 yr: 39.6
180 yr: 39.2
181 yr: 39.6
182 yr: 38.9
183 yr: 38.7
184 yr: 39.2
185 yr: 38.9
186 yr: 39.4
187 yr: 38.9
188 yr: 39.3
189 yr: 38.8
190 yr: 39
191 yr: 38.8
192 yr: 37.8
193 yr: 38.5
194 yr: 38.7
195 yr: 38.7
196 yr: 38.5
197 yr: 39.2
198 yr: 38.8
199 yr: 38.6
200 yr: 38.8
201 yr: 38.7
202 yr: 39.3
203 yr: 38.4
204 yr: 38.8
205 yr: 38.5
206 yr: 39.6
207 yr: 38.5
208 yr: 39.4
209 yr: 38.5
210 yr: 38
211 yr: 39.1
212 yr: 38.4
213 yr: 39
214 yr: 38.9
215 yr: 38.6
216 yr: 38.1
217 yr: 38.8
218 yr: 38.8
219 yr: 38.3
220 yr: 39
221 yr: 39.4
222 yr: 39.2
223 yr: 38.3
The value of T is -0.39 yr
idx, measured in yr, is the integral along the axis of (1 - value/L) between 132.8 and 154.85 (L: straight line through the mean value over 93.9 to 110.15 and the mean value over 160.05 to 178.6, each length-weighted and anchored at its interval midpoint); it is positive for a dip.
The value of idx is 0.1 yr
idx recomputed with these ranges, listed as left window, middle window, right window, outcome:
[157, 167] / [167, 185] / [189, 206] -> 0.0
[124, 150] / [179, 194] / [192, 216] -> -0.1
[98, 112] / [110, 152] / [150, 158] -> 0.3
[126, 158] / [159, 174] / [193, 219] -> -0.1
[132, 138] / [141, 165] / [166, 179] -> -0.1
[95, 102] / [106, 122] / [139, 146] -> 0.1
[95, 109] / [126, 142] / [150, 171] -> 0.1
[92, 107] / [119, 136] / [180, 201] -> 0.0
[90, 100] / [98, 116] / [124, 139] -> 0.0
